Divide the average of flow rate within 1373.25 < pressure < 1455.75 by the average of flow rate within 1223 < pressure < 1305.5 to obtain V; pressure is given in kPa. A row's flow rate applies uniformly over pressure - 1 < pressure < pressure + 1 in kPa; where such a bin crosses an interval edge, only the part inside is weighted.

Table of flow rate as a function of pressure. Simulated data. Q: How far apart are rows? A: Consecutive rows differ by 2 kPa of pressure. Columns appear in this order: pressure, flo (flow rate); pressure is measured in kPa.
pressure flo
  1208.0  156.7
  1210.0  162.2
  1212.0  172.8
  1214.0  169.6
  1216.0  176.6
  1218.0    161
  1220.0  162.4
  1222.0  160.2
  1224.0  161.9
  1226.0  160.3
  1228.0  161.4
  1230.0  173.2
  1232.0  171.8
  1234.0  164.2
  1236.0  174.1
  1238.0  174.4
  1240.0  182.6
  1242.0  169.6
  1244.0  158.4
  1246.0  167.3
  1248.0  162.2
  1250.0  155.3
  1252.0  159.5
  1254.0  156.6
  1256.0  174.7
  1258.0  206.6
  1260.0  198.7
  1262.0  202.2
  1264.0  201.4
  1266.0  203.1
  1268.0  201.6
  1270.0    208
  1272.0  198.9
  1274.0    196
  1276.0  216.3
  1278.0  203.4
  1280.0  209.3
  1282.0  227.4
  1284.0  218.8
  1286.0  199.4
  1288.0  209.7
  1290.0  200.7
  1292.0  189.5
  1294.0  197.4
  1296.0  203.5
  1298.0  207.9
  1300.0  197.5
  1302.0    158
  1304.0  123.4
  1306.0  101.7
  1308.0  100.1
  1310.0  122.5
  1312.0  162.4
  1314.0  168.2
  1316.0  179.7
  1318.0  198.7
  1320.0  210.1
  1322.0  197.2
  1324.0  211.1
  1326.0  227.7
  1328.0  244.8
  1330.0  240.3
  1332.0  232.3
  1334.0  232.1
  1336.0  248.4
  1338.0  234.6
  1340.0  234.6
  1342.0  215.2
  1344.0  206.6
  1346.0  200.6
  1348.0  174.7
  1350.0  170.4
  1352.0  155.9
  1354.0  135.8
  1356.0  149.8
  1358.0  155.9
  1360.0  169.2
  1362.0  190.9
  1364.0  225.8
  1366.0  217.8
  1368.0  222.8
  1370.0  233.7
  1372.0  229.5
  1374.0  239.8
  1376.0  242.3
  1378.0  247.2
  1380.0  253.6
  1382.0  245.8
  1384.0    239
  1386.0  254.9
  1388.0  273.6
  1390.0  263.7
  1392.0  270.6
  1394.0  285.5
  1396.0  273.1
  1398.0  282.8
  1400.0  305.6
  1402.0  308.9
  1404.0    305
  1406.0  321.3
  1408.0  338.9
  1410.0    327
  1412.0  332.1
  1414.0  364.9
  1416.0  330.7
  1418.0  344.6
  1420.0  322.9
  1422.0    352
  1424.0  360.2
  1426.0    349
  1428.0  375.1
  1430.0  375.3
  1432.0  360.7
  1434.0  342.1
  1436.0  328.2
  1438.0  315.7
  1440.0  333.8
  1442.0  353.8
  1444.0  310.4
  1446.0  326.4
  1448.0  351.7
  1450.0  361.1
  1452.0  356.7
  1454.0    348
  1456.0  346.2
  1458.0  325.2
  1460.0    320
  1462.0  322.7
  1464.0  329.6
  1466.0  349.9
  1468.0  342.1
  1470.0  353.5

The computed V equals 1.7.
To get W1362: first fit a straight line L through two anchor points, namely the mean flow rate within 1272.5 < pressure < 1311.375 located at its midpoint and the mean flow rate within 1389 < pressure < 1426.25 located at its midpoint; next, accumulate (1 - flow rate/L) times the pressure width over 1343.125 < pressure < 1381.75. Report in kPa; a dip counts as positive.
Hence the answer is 9.3 kPa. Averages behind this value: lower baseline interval 183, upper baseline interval 317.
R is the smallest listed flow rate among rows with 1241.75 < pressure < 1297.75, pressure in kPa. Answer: 155.3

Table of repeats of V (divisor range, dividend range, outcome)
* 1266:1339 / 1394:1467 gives 1.70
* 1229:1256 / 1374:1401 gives 1.58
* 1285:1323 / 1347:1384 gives 1.17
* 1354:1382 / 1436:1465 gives 1.58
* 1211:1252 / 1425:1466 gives 2.05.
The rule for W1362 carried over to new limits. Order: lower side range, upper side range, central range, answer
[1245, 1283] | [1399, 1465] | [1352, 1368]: 5.6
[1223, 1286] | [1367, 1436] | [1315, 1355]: 6.4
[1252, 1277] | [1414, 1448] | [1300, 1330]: 8.3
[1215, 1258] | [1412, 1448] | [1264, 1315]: 6.6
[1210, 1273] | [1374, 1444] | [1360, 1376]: 3.3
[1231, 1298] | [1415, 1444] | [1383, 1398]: 2.0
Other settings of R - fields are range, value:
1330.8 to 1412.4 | 135.8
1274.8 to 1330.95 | 100.1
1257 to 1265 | 198.7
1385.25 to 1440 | 254.9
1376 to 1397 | 239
